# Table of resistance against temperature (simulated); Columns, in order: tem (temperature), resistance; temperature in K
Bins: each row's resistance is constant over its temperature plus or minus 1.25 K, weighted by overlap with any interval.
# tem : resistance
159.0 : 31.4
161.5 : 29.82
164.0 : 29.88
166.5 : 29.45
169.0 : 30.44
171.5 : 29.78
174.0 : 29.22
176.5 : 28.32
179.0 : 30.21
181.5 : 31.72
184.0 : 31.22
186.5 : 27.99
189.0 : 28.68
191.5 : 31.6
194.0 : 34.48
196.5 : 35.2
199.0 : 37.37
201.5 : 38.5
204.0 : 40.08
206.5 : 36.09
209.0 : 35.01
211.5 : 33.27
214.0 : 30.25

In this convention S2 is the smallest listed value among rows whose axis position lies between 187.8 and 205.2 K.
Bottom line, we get 28.68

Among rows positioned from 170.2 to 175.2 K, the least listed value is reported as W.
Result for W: 29.22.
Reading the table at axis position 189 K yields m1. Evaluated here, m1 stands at 28.68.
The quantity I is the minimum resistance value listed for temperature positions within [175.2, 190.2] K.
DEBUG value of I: 27.99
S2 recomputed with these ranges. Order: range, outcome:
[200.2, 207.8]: 36.09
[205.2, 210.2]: 35.01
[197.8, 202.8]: 37.37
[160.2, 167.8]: 29.45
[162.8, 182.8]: 28.32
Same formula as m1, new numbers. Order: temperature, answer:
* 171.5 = 29.78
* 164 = 29.88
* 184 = 31.22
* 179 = 30.21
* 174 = 29.22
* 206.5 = 36.09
